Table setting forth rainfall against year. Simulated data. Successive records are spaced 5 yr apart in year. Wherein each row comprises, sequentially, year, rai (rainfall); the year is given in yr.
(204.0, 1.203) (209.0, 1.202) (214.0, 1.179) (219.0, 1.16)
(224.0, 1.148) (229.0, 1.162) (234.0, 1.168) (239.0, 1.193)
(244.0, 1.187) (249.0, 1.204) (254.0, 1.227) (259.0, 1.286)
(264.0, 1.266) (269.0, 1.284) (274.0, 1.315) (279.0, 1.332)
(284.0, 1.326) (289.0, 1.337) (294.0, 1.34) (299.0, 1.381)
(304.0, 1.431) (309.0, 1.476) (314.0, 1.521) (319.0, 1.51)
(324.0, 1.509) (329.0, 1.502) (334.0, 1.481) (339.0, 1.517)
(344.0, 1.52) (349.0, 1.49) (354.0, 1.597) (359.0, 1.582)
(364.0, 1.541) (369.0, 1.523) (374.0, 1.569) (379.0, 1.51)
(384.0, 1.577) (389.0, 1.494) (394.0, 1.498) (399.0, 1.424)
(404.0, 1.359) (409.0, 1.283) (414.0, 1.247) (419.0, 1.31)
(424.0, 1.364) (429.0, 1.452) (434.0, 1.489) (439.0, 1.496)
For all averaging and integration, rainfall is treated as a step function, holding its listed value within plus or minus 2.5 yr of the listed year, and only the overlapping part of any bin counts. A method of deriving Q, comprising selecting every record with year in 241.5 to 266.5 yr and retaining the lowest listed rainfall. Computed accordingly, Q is 1.187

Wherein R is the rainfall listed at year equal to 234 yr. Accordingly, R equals 1.168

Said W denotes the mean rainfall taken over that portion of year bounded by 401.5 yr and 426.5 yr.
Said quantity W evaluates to 1.31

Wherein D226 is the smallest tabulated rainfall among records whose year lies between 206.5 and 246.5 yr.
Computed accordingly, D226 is 1.148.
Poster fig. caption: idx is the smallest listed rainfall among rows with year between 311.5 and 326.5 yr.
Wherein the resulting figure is 1.509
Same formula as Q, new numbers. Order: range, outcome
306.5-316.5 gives 1.476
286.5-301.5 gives 1.337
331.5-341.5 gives 1.481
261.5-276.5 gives 1.266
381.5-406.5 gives 1.359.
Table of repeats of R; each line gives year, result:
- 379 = 1.51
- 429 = 1.452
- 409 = 1.283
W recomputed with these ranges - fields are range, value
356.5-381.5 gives 1.54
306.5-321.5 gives 1.5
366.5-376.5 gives 1.55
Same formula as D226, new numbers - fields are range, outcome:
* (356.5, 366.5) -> 1.541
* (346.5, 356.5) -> 1.49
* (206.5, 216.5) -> 1.179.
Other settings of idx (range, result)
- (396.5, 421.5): 1.247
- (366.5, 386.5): 1.51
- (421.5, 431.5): 1.364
